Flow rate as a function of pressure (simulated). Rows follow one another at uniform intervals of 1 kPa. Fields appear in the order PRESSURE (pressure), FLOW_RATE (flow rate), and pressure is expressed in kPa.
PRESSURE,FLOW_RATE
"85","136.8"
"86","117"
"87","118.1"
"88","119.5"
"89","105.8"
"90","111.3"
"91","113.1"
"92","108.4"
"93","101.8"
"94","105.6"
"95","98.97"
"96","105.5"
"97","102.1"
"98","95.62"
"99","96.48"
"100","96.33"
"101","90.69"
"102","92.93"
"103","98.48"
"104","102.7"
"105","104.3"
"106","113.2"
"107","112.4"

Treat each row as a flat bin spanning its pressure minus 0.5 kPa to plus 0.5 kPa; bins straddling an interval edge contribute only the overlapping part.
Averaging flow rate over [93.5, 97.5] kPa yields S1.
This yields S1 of 103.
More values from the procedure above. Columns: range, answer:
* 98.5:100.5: 96.4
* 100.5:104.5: 96.2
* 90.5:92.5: 111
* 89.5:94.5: 108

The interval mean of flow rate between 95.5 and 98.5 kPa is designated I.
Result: 101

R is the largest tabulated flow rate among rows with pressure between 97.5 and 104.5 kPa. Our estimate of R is 102.7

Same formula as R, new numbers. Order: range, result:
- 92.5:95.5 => 105.6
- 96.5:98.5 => 102.1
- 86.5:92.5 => 119.5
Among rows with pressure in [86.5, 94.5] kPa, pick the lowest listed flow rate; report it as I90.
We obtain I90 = 101.8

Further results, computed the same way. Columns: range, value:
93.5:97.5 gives 98.97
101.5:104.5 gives 92.93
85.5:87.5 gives 117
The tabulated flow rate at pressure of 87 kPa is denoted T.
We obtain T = 118.1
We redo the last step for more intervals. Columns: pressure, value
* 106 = 113.2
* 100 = 96.33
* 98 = 95.62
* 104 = 102.7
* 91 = 113.1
